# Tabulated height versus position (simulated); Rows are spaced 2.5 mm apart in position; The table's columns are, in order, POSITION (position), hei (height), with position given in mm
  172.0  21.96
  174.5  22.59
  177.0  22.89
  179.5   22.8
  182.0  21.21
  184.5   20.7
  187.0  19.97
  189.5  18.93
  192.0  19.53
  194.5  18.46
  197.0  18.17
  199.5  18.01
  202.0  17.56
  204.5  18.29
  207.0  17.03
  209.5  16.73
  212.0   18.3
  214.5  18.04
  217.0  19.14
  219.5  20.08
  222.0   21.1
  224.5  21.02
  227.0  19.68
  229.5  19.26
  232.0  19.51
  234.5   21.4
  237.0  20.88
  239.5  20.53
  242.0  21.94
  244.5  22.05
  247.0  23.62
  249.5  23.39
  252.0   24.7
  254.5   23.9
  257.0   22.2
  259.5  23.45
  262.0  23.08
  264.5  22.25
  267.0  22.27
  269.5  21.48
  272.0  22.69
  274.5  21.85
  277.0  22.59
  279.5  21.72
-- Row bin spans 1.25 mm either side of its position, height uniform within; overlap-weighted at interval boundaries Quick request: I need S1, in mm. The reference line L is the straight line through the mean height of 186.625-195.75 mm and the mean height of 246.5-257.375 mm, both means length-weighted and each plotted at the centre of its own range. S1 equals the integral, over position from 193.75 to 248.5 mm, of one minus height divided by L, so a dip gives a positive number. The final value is 4.6 mm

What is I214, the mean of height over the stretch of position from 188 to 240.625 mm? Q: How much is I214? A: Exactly 19.1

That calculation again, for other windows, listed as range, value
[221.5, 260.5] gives 21.8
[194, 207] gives 18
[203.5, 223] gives 18.6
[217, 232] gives 20.1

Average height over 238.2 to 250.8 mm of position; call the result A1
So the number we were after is 22.3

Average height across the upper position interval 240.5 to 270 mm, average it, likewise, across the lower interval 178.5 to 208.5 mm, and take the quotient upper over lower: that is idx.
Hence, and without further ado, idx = 1.19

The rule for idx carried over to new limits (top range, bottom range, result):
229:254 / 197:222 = 1.20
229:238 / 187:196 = 1.06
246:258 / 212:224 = 1.21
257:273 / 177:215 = 1.18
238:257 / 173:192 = 1.08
